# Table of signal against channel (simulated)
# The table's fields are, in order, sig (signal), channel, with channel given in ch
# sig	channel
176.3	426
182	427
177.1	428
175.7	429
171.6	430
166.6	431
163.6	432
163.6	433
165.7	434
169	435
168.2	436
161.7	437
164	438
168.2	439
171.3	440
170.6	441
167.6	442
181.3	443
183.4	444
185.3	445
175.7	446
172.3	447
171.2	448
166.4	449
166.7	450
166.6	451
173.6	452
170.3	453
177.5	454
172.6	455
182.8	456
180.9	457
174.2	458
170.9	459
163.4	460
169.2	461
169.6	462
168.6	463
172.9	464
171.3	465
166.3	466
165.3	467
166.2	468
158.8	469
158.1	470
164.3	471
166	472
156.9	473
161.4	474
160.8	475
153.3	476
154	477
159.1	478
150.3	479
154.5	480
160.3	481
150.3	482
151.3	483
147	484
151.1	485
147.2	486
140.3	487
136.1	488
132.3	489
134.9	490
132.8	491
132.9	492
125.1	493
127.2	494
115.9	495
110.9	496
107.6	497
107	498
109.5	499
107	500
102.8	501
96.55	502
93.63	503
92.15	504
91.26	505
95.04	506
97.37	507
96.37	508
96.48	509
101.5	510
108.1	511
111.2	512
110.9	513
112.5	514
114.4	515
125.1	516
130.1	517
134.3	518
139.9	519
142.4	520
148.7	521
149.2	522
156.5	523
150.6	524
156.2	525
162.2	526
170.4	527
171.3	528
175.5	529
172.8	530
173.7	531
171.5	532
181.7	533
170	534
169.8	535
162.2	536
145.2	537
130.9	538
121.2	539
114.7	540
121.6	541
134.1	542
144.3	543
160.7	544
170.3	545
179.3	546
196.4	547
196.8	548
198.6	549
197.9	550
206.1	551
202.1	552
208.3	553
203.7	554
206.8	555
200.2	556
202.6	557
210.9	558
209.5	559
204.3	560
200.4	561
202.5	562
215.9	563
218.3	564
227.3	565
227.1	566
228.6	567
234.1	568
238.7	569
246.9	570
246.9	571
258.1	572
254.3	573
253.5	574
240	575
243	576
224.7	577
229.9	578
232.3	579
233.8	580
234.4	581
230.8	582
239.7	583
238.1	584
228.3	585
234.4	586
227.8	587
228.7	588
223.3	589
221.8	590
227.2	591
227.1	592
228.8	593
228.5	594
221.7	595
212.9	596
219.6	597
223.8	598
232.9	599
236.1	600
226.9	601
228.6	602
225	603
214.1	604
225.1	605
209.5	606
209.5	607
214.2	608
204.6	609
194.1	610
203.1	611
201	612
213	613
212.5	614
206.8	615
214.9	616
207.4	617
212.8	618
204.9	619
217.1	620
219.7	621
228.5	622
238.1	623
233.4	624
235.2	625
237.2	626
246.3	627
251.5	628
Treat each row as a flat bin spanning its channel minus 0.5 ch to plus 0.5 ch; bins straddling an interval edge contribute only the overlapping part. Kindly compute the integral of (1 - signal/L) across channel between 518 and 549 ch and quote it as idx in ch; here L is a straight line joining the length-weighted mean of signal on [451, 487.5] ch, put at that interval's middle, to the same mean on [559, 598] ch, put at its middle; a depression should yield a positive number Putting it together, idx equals 6.7 ch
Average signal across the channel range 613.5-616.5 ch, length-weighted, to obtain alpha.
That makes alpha 211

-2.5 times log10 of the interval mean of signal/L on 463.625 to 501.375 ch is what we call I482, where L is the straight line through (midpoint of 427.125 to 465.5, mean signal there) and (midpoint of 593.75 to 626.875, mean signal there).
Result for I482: 0.251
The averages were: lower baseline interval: 171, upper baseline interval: 219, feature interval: 144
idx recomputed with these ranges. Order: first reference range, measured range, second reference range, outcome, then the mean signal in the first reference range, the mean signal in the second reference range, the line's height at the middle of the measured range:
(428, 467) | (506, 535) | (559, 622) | 8.5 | 171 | 224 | 198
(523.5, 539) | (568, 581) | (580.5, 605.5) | -2.1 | 163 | 227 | 208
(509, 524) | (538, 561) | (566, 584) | 1.3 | 127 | 239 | 190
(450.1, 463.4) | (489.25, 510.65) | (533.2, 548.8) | 7.2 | 172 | 156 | 164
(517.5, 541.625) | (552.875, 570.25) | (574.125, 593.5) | -1.4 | 154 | 232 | 200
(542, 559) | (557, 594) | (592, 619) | -4.8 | 192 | 216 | 203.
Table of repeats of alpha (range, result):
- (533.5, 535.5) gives 170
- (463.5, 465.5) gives 172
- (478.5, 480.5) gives 152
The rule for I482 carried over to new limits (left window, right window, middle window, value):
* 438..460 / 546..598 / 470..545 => 0.39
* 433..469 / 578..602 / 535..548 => 0.35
